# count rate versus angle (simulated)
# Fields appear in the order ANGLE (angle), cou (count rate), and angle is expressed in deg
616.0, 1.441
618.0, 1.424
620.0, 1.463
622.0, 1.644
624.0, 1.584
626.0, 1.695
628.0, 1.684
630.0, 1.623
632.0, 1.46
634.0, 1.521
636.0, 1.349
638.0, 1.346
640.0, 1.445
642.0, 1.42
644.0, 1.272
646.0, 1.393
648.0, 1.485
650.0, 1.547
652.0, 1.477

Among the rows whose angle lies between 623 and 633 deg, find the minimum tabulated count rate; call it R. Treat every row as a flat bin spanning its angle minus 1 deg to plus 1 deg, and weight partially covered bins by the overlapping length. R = 1.46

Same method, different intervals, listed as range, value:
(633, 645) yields 1.272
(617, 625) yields 1.424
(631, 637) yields 1.349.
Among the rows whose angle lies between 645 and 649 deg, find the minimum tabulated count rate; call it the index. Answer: 1.393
